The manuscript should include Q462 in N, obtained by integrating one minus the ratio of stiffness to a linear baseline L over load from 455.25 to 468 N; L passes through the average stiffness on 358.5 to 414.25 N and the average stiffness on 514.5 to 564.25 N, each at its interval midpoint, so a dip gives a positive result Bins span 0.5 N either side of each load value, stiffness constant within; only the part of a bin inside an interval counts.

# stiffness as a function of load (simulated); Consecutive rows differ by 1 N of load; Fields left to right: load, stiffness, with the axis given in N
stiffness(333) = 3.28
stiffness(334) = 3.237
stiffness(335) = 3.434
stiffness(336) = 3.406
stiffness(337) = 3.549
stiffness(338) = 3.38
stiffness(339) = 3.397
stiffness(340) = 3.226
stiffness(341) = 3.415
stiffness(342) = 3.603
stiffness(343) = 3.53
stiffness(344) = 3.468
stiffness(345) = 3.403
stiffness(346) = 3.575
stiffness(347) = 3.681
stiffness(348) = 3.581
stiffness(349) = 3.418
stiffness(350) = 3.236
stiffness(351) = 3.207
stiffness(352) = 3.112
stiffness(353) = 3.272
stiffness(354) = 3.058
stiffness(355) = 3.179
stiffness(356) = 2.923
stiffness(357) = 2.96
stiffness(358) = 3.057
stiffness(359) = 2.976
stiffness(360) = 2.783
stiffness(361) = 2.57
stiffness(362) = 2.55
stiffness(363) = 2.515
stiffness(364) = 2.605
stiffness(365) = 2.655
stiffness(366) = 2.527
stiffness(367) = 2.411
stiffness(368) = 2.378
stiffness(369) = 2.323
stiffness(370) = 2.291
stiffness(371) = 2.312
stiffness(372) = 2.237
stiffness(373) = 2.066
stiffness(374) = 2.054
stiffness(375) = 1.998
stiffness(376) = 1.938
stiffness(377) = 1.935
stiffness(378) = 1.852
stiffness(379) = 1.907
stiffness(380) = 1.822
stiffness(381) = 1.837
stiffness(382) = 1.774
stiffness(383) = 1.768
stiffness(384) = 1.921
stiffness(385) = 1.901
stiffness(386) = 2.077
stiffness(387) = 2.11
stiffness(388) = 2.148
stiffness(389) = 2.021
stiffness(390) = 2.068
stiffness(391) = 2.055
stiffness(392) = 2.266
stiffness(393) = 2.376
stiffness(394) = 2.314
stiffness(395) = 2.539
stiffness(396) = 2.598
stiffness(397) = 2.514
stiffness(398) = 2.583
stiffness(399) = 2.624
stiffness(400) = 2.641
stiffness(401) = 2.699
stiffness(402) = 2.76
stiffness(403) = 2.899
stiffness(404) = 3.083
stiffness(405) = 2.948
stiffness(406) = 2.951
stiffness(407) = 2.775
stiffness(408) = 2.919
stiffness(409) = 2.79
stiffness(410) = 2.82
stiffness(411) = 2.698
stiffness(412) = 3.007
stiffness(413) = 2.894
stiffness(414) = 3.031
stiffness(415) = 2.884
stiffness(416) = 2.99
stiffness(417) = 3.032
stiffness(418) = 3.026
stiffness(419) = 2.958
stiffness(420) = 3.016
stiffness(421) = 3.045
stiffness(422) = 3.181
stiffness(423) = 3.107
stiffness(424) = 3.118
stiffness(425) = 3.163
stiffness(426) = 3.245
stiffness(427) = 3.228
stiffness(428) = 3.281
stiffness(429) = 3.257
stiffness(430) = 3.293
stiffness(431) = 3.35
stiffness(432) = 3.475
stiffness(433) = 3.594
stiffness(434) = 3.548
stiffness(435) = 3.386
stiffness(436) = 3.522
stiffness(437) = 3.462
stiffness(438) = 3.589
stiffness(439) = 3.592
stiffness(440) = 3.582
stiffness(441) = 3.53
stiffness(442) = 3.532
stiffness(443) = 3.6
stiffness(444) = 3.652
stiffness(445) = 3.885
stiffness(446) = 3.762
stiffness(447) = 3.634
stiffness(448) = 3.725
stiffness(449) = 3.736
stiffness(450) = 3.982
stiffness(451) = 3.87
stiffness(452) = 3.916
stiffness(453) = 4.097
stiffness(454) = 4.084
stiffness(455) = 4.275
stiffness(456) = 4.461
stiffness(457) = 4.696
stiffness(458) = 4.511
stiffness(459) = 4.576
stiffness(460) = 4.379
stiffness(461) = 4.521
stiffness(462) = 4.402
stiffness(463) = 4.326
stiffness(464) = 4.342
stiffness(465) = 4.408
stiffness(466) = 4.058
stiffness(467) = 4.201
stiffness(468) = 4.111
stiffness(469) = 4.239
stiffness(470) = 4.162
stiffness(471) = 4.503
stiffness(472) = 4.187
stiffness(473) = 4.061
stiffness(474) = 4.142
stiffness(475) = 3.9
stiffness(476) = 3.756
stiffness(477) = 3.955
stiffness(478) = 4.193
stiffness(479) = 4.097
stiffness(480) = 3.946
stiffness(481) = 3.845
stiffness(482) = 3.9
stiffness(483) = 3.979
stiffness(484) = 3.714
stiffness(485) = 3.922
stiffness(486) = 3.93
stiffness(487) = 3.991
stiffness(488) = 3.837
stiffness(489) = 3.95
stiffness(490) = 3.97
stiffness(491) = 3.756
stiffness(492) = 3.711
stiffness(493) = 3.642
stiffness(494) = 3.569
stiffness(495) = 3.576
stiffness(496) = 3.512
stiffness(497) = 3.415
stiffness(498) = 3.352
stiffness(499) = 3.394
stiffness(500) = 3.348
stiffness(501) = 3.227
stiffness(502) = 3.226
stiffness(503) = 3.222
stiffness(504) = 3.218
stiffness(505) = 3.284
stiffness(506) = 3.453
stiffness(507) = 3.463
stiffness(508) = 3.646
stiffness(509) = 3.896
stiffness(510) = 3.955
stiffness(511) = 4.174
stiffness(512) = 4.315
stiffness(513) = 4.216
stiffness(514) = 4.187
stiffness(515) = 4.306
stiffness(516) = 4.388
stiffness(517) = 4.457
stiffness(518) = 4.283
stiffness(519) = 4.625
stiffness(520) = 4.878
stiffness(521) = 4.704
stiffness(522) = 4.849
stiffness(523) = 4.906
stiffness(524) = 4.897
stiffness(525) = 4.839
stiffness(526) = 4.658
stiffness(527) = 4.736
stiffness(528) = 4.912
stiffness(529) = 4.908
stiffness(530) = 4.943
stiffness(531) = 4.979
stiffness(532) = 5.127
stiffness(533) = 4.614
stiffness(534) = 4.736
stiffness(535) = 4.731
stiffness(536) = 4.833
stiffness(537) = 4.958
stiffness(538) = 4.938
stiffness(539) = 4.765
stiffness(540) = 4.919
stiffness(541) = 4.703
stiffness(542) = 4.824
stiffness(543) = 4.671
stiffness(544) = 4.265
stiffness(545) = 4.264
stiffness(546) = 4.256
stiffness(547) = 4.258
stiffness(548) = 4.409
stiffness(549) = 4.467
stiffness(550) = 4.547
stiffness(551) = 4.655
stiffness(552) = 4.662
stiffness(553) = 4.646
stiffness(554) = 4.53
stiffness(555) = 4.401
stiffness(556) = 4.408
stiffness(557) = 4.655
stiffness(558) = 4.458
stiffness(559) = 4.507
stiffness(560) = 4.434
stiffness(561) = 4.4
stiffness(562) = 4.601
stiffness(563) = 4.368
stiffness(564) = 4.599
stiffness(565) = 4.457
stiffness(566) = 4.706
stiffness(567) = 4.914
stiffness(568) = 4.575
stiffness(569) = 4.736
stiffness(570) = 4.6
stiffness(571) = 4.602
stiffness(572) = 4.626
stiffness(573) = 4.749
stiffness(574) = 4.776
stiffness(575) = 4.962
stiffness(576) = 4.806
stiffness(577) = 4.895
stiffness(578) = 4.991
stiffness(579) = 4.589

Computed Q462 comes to -3.2 N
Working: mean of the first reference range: 2.41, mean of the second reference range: 4.64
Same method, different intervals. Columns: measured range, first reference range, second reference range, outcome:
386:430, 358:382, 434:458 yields 4.07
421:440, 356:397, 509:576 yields -1.99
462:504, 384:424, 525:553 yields -0.37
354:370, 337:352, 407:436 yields 3.18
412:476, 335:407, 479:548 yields -4.69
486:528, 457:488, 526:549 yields 4.40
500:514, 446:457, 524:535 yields 2.91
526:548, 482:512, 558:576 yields -2.73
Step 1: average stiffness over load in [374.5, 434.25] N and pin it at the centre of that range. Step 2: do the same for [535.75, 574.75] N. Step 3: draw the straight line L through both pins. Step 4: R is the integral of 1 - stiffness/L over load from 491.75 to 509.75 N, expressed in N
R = 2.0 N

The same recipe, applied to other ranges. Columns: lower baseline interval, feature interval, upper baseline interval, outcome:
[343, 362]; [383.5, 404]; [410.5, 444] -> 5.4 N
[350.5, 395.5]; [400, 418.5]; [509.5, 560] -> -0.1 N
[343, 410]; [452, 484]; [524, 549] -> -3.3 N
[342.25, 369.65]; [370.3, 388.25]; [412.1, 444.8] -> 6.4 N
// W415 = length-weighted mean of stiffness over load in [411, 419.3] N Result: 2.96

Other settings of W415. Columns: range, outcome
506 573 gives 4.55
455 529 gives 4.08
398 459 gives 3.36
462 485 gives 4.1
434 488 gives 3.99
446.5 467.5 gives 4.2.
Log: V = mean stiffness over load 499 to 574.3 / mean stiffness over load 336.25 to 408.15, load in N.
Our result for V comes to 1.7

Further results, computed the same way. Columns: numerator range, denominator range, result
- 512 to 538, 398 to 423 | 1.62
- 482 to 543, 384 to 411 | 1.67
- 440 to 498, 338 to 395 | 1.53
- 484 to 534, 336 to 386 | 1.51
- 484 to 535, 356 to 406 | 1.74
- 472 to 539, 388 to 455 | 1.32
